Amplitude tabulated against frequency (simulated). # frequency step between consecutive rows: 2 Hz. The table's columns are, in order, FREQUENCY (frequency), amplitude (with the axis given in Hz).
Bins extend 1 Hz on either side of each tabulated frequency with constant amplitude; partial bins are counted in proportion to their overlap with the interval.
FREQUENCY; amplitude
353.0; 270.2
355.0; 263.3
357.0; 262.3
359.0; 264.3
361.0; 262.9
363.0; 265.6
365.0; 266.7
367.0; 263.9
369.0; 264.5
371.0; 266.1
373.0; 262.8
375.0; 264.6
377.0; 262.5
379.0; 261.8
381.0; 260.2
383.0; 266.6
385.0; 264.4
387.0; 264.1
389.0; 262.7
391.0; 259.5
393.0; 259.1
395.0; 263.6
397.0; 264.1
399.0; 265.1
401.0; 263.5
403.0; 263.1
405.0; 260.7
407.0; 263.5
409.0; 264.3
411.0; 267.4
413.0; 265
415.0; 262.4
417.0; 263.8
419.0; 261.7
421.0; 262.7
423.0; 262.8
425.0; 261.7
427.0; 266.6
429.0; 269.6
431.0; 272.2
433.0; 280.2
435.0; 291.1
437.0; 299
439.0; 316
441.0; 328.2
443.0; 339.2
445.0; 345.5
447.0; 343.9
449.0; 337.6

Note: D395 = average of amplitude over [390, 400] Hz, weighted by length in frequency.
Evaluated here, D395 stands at 262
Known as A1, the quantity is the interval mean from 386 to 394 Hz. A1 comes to 261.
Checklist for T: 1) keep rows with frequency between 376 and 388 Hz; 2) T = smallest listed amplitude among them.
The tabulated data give 260.2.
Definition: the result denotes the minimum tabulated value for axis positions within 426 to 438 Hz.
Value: 266.6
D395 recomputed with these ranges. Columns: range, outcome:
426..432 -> 269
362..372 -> 265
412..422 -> 263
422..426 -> 262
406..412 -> 265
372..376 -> 264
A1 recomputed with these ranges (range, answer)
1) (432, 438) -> 290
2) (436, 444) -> 321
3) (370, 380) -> 264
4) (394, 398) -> 264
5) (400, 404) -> 263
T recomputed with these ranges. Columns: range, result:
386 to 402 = 259.1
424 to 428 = 261.7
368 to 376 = 262.8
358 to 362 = 262.9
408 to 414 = 264.3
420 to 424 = 262.7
